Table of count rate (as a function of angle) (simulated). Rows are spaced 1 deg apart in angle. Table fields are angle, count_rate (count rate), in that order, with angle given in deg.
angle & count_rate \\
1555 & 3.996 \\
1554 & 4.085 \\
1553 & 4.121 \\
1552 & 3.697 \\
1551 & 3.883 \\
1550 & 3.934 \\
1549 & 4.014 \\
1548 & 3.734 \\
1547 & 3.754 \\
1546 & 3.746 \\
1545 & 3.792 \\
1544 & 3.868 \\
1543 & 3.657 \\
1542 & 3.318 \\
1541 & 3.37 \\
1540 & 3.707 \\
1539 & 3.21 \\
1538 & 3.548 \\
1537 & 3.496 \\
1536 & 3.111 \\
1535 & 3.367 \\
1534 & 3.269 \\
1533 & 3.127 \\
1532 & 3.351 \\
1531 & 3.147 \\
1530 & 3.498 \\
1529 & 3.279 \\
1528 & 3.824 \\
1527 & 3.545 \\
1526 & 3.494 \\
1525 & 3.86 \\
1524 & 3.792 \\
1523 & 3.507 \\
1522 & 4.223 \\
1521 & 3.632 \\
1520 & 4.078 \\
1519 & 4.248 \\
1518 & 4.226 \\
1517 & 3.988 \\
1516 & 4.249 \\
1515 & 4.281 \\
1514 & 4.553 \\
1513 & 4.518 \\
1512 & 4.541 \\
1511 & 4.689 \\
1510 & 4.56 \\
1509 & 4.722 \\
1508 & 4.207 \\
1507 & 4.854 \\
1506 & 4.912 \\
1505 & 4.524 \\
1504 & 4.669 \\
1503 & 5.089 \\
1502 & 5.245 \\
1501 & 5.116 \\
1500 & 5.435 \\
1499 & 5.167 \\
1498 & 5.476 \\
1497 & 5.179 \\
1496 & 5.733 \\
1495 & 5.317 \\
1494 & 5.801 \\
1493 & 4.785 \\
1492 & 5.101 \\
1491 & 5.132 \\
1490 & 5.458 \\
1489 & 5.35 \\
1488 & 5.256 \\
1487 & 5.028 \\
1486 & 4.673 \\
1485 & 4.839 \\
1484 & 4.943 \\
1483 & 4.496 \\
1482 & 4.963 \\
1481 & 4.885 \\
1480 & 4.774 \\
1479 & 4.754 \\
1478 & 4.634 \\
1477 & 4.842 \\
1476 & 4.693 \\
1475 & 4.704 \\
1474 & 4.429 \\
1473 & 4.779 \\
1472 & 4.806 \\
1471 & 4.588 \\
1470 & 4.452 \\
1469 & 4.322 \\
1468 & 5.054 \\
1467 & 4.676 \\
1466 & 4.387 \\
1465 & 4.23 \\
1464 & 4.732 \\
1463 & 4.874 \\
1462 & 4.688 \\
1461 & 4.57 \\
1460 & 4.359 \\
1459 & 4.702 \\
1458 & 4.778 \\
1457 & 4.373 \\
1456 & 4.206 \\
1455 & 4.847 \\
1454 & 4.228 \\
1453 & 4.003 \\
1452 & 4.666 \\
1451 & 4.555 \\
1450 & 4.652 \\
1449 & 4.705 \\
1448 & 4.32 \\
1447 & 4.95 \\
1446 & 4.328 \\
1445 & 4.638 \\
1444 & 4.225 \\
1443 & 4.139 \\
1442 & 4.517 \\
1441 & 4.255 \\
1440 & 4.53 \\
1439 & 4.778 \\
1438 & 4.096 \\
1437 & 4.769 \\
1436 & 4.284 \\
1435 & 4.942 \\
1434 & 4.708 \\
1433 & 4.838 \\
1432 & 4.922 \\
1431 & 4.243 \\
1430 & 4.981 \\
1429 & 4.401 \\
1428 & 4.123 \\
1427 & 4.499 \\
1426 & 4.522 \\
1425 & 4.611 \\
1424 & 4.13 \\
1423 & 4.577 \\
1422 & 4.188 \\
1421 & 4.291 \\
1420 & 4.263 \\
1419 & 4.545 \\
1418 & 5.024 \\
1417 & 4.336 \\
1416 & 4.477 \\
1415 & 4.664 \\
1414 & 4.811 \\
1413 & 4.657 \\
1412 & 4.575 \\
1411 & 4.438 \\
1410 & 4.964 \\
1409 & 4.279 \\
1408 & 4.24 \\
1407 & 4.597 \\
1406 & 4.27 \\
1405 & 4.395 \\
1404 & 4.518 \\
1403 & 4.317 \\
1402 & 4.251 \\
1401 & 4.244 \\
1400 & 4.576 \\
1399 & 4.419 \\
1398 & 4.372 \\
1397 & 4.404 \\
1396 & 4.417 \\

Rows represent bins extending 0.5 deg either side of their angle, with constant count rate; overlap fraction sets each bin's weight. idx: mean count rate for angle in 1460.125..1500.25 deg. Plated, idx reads 4.89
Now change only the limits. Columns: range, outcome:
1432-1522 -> 4.69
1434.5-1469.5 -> 4.53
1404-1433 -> 4.51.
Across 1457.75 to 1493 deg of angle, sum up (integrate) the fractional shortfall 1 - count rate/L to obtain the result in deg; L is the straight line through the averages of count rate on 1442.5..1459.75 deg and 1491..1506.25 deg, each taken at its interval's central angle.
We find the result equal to 0.5 deg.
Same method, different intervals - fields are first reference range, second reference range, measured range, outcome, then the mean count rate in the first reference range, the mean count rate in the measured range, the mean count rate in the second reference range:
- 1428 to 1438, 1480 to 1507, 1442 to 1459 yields 0.97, 4.62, 4.48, 5.09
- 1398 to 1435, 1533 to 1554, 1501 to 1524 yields -3.52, 4.5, 4.43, 3.63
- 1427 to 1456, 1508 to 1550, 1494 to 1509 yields -3.89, 4.52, 5.08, 3.81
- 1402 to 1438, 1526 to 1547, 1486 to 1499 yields -4.74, 4.52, 5.27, 3.47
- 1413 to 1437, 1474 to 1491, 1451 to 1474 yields 1.02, 4.55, 4.56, 4.89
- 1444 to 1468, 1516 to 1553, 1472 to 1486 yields -1.51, 4.55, 4.75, 3.66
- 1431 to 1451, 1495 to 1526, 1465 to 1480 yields -0.27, 4.55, 4.64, 4.57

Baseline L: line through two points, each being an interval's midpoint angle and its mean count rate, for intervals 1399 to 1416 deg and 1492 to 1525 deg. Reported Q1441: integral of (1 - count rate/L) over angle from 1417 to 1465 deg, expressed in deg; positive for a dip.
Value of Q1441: 0.3 deg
